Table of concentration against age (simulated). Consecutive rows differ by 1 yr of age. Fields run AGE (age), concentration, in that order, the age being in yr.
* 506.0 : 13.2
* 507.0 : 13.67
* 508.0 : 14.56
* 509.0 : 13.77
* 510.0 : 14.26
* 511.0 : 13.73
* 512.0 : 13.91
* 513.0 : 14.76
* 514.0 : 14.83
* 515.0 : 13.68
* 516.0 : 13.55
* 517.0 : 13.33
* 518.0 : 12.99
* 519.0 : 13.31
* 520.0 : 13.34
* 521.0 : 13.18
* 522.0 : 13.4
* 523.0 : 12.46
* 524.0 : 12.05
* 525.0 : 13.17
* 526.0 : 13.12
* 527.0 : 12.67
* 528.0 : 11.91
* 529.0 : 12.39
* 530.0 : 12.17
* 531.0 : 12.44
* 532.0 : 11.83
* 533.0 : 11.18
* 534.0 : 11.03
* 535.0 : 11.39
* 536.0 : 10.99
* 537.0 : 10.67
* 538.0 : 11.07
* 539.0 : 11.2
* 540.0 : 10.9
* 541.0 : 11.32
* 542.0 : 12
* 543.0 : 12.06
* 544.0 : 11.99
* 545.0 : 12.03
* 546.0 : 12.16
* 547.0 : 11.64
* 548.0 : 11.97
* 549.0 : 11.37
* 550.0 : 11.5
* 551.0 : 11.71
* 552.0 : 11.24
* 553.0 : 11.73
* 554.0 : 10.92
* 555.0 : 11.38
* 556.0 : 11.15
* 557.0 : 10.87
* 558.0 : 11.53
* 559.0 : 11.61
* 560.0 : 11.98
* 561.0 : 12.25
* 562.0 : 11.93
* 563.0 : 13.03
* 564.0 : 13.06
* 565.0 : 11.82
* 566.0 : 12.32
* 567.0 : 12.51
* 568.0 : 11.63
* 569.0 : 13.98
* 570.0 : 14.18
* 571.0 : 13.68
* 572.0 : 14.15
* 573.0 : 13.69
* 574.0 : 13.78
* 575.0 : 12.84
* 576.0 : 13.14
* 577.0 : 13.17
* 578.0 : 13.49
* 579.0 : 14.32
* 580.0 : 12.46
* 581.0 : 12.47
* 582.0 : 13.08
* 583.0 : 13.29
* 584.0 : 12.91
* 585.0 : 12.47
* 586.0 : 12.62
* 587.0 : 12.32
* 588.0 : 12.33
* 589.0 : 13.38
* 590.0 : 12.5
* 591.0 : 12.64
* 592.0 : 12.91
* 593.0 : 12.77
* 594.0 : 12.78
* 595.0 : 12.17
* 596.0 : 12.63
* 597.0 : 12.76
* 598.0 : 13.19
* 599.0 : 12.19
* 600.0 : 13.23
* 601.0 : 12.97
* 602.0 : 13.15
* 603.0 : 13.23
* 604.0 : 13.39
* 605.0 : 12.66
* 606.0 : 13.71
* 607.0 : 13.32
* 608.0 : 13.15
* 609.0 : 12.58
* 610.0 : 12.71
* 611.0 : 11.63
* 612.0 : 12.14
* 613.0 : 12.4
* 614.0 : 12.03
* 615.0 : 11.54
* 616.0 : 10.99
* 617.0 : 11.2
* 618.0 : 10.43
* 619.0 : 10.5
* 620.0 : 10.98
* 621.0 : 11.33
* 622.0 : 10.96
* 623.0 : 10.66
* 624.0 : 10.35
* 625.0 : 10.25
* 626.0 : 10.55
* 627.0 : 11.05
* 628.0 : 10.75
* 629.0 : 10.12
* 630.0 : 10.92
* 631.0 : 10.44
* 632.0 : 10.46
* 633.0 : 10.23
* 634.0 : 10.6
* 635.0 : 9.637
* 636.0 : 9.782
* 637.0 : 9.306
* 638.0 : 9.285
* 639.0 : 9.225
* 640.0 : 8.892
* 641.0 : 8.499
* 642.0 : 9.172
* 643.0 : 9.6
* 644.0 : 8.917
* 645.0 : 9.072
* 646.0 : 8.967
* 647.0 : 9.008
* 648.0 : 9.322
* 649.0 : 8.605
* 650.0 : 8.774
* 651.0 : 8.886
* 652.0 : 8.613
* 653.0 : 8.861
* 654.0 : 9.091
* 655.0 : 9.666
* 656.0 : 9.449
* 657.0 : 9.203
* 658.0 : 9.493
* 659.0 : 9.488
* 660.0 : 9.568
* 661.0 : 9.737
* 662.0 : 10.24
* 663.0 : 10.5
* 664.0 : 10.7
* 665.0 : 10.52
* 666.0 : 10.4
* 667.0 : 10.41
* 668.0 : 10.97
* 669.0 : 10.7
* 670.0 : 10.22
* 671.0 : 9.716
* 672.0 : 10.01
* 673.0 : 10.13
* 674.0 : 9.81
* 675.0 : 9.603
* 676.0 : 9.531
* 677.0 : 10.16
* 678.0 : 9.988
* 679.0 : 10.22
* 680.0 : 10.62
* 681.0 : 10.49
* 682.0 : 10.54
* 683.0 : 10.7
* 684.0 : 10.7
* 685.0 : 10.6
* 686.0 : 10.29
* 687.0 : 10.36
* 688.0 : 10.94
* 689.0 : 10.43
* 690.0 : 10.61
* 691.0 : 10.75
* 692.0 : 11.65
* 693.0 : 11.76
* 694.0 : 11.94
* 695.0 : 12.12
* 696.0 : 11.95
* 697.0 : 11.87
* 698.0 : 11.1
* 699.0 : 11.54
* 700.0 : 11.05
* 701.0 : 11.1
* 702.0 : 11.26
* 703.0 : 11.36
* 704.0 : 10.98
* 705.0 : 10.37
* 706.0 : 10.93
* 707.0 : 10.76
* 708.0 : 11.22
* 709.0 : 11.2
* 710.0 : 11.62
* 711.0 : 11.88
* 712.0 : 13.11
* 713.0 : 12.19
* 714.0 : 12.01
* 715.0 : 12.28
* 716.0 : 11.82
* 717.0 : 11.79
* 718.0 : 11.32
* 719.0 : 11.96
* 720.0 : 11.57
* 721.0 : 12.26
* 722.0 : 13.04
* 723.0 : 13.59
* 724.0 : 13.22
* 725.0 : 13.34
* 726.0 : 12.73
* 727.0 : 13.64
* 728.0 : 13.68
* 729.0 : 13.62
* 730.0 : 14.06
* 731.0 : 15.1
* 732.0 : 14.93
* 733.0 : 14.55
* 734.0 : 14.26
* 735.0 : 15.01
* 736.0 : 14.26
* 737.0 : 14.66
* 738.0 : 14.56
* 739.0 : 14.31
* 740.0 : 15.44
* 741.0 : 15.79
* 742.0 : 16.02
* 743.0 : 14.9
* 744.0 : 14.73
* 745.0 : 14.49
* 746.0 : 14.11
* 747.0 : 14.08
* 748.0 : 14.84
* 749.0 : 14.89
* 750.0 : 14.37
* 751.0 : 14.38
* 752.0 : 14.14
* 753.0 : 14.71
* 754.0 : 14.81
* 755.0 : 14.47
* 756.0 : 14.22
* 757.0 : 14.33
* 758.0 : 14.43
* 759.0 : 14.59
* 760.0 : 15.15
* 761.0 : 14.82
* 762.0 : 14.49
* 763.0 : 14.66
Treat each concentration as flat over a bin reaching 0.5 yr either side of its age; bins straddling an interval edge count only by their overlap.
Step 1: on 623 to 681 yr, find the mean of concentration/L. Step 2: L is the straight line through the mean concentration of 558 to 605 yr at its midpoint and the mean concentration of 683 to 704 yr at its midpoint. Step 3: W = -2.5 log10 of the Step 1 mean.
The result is 0.199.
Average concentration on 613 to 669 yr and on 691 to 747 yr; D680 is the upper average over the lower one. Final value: 1.28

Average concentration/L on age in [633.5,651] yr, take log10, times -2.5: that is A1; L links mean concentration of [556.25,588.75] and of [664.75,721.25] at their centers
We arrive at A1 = 0.26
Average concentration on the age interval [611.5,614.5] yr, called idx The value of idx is 12.2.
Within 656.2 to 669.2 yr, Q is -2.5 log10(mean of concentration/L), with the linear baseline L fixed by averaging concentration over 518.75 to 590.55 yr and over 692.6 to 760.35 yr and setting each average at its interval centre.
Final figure 0.261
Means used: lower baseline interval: 12.3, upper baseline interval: 13.2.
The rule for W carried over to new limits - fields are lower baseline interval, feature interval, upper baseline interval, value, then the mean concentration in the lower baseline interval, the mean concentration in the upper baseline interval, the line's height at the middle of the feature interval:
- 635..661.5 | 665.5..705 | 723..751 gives 0.06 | 9.18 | 14.4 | 11.4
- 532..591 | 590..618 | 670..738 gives -0.04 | 12.2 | 11.8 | 12.1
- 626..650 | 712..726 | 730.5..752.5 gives 0.10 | 9.65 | 14.7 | 13.6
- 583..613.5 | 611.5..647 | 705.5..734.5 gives 0.23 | 12.8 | 12.7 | 12.7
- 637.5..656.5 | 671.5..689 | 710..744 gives 0.06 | 9.05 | 13.5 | 10.9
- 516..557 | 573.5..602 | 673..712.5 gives -0.11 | 12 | 10.9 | 11.6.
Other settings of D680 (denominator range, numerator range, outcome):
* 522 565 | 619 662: 0.82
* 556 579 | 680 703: 0.87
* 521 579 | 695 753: 1.07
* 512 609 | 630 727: 0.84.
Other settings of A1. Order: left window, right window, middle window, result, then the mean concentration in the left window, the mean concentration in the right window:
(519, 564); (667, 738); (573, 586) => -0.11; 11.9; 11.7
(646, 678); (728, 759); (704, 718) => 0.10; 9.71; 14.6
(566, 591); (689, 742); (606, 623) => 0.10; 13.1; 12.6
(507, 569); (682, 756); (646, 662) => 0.34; 12.3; 12.8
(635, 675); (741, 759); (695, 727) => 0.06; 9.56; 14.6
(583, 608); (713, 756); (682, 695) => 0.23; 12.9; 13.9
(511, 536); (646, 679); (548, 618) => -0.10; 12.8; 9.73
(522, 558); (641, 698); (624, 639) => 0.04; 11.7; 10.1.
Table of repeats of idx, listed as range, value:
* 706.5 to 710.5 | 11.2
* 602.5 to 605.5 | 13.1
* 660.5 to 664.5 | 10.3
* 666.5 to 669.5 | 10.7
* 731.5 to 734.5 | 14.6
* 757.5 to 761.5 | 14.7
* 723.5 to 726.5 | 13.1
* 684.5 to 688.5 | 10.5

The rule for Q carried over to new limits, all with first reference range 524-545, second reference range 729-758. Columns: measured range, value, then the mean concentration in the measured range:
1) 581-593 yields -0.02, 12.8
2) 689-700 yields 0.22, 11.5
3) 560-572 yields -0.05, 12.8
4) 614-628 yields 0.19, 10.9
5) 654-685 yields 0.32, 10.1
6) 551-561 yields 0.06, 11.4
